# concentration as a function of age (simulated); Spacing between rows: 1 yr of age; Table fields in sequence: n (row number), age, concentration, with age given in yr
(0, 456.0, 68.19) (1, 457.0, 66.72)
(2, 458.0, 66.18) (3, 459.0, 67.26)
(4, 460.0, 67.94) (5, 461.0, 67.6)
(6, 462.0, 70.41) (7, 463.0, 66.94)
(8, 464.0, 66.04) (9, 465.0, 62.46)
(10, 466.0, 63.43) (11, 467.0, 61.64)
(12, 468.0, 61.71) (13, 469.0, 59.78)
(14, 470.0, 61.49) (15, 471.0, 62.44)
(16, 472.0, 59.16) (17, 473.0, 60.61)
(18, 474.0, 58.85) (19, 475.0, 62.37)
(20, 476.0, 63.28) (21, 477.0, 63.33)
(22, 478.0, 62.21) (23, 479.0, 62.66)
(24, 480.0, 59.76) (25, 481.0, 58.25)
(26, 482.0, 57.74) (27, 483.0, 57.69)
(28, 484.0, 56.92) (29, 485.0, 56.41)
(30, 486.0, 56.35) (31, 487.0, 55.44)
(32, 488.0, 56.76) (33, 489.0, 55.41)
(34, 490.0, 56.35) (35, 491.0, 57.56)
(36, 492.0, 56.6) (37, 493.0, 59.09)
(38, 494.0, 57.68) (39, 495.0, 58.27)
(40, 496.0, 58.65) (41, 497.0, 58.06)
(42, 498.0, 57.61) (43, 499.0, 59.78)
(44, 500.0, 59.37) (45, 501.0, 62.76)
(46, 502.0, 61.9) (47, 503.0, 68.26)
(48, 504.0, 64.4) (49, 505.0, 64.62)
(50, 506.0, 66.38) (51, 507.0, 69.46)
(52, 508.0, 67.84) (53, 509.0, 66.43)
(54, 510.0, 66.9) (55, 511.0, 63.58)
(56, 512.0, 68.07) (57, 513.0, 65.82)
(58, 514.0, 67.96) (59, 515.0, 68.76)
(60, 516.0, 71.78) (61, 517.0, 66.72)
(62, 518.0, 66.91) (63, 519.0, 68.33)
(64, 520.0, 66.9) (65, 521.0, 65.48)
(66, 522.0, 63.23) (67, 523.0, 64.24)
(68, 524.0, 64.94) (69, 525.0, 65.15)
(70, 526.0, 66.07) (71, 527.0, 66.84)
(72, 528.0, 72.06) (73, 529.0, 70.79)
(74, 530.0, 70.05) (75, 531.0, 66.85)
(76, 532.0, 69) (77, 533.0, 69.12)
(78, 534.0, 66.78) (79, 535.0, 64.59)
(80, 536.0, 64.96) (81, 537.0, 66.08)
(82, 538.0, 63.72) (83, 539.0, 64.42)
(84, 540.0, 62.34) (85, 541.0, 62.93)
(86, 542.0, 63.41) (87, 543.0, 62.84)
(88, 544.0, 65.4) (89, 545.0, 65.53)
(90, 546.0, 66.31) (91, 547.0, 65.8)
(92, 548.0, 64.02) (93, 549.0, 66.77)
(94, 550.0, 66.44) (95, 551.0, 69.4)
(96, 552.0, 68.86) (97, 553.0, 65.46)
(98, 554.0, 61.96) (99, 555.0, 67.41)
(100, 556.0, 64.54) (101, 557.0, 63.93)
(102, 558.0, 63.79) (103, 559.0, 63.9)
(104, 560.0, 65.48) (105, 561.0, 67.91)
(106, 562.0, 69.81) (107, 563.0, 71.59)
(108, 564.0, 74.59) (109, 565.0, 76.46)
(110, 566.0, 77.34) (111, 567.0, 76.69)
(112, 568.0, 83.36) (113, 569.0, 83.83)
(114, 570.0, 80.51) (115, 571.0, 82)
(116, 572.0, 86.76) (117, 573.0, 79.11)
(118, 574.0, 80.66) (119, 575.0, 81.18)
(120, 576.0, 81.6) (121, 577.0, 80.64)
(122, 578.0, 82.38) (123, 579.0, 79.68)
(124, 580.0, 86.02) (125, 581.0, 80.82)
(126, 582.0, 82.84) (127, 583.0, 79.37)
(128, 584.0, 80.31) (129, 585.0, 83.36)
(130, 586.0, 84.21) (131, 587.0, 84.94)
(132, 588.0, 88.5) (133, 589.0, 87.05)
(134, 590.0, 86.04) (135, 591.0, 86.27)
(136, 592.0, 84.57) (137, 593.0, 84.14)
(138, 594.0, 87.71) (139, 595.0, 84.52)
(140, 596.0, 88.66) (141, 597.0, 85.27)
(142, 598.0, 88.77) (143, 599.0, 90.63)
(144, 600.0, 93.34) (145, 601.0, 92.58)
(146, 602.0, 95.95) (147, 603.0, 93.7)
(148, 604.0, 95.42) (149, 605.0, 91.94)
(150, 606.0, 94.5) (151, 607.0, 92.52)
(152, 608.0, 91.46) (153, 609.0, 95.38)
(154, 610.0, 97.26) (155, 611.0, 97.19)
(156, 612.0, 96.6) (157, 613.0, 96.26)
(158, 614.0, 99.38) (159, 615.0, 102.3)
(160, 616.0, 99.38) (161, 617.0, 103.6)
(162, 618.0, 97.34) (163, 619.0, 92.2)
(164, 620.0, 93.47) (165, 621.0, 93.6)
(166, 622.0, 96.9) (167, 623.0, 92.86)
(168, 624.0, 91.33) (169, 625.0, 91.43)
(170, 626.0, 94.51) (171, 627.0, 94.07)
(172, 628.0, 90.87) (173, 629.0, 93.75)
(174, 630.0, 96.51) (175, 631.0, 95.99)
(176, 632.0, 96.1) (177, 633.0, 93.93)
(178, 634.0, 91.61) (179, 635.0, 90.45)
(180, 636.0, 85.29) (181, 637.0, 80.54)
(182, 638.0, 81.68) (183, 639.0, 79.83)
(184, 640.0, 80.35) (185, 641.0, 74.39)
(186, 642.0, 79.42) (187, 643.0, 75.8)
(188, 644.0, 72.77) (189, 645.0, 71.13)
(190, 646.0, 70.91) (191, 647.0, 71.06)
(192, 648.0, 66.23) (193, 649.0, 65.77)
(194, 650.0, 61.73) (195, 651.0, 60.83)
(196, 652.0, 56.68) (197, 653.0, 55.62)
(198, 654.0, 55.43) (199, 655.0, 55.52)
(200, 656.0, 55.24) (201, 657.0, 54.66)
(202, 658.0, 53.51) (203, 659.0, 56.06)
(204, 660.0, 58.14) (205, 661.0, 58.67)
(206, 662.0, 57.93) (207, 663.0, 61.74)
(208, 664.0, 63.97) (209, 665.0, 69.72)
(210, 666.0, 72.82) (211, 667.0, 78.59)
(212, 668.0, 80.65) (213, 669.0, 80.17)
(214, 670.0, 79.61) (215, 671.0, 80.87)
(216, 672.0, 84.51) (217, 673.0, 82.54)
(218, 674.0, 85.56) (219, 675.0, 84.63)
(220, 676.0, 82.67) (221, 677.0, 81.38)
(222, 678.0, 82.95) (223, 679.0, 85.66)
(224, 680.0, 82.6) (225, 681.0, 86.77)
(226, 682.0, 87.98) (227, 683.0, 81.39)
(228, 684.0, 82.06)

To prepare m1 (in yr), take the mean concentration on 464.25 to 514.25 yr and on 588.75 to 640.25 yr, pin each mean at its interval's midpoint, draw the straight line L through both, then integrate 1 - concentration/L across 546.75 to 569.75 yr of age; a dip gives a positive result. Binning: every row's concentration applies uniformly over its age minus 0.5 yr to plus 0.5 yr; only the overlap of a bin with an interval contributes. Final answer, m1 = 2.5 yr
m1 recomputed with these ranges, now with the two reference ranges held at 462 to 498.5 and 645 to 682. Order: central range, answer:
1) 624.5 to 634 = -3.6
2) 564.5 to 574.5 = -2.4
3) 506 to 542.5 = -2.5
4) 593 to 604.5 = -4.1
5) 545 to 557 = -0.4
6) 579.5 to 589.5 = -2.7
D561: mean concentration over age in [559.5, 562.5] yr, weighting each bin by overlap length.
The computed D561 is 67.7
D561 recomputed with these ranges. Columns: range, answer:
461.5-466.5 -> 65.9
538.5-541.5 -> 63.2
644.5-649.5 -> 69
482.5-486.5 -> 56.8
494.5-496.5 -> 58.5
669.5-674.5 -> 82.6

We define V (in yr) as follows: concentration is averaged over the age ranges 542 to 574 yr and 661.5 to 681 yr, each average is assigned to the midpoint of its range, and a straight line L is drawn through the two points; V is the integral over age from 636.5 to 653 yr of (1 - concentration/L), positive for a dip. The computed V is 1.1 yr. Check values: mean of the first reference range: 70.6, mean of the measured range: 71.3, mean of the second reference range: 78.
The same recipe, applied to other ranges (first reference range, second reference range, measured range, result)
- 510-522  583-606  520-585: 5.0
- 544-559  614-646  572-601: -3.2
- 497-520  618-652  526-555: 1.6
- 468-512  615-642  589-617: -2.2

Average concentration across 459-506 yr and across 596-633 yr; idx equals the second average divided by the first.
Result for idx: 1.55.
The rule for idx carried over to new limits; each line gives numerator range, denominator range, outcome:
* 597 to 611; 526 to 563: 1.41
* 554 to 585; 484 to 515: 1.24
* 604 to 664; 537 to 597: 1.08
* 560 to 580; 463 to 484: 1.28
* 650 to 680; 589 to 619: 0.75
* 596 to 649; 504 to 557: 1.35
